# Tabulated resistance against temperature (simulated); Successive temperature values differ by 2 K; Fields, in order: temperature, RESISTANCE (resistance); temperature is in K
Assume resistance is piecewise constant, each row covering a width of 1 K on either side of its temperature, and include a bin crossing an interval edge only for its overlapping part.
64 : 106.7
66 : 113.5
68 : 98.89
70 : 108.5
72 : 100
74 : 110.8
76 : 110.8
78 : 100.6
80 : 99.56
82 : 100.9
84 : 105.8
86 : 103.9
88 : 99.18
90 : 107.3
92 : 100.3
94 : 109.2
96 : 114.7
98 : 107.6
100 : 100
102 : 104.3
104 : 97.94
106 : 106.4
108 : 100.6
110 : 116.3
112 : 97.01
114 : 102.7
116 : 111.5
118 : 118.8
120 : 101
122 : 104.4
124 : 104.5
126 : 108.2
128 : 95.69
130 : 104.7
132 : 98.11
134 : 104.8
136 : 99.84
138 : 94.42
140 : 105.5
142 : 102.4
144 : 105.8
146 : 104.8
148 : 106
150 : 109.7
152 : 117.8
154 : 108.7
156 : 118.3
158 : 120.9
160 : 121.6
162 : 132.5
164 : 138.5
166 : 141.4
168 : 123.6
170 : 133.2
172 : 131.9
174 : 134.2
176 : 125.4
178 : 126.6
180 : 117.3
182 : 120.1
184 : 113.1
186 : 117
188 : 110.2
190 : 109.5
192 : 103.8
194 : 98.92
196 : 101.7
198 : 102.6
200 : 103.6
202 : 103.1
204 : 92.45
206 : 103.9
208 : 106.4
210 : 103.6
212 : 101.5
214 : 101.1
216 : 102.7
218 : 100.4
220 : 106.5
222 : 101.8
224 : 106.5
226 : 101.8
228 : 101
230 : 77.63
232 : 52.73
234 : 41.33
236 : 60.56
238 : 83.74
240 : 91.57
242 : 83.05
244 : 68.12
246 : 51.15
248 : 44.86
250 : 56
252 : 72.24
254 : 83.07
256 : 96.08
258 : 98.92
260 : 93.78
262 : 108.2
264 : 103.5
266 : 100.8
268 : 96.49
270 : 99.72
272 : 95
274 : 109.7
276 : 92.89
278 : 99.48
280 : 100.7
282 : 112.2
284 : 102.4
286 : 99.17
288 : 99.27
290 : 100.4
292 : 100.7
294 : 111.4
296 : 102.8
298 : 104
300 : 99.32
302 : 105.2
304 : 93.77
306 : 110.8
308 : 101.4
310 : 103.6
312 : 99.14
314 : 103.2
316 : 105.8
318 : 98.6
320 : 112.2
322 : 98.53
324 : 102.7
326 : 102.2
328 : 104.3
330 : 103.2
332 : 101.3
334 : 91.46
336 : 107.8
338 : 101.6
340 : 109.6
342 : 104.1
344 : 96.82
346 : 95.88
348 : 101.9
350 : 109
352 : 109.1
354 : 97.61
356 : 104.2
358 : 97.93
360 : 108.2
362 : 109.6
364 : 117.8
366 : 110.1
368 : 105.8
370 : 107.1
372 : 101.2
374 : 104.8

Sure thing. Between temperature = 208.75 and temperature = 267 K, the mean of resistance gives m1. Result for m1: 86.1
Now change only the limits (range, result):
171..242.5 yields 101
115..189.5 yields 114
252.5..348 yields 101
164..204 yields 117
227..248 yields 69.8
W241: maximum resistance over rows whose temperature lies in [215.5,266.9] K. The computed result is 108.2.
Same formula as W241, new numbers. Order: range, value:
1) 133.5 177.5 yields 141.4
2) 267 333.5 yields 112.2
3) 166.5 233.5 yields 134.2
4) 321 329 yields 104.3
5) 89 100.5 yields 114.7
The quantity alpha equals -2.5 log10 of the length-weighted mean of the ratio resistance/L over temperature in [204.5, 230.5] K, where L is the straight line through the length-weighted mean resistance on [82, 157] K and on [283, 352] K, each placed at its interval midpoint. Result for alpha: 0.027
